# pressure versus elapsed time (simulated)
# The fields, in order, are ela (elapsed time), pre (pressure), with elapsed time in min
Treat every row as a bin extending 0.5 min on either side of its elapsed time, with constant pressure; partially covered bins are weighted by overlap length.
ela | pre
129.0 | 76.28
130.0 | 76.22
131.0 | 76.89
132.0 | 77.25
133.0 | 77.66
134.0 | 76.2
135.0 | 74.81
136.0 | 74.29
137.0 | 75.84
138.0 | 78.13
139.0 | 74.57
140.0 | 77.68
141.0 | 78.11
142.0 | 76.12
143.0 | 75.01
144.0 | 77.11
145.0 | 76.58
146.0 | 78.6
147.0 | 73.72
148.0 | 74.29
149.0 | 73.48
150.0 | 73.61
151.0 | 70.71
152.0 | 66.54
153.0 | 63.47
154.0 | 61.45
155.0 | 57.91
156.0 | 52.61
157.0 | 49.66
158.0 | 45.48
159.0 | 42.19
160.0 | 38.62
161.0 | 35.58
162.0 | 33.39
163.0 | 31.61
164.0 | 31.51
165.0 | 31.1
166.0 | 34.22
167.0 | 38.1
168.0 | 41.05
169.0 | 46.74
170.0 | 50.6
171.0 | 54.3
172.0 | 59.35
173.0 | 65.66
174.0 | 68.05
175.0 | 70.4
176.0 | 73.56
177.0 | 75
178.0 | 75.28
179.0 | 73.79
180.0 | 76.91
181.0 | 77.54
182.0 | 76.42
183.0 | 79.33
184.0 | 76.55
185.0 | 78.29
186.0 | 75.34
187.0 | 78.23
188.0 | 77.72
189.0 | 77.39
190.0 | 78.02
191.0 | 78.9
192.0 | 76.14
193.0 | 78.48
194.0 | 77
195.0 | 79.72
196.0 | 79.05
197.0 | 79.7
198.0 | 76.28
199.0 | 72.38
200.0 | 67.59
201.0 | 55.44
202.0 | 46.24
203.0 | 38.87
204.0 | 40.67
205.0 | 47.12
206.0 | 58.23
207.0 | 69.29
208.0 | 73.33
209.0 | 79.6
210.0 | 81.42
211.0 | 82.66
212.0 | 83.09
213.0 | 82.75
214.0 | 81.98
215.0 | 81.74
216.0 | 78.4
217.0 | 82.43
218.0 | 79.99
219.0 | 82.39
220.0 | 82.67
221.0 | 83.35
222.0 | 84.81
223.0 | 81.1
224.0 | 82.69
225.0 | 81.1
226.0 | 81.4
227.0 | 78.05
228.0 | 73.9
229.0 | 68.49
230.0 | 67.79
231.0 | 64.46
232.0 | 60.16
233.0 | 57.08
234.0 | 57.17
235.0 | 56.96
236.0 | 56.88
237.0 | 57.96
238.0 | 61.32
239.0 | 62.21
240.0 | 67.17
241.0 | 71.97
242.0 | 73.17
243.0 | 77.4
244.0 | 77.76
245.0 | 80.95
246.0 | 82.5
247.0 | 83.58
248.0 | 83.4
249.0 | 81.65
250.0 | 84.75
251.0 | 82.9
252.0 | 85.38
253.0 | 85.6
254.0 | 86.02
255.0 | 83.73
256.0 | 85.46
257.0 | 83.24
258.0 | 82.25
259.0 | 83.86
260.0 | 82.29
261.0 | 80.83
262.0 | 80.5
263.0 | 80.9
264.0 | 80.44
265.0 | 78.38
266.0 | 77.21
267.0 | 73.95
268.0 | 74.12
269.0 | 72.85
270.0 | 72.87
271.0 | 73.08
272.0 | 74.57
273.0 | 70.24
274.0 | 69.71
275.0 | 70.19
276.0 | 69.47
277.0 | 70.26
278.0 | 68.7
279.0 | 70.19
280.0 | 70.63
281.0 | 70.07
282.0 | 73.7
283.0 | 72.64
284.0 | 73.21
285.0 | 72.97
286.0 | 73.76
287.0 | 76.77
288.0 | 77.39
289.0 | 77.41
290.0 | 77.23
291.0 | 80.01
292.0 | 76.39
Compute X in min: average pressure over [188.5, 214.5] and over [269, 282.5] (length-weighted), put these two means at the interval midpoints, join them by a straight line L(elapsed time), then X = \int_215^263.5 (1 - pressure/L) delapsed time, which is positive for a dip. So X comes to -3.8 min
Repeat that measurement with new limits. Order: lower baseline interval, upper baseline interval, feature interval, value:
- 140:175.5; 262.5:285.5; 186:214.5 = -3.8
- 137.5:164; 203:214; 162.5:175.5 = 3.4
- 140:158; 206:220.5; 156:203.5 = 7.8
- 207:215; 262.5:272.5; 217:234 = 0.8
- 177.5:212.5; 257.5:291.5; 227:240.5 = 1.9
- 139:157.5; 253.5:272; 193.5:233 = 1.3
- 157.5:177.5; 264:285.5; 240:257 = -3.7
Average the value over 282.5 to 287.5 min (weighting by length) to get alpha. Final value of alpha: 73.9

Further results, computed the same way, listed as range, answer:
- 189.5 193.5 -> 77.9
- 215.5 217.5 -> 80.4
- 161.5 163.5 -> 32.5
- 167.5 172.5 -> 50.4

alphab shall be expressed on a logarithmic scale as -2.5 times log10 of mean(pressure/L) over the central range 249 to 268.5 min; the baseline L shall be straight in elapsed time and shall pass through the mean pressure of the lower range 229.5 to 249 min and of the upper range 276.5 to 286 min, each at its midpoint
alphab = -0.17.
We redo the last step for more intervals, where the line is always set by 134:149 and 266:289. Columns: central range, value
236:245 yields 0.074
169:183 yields 0.099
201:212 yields 0.189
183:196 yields -0.043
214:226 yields -0.110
